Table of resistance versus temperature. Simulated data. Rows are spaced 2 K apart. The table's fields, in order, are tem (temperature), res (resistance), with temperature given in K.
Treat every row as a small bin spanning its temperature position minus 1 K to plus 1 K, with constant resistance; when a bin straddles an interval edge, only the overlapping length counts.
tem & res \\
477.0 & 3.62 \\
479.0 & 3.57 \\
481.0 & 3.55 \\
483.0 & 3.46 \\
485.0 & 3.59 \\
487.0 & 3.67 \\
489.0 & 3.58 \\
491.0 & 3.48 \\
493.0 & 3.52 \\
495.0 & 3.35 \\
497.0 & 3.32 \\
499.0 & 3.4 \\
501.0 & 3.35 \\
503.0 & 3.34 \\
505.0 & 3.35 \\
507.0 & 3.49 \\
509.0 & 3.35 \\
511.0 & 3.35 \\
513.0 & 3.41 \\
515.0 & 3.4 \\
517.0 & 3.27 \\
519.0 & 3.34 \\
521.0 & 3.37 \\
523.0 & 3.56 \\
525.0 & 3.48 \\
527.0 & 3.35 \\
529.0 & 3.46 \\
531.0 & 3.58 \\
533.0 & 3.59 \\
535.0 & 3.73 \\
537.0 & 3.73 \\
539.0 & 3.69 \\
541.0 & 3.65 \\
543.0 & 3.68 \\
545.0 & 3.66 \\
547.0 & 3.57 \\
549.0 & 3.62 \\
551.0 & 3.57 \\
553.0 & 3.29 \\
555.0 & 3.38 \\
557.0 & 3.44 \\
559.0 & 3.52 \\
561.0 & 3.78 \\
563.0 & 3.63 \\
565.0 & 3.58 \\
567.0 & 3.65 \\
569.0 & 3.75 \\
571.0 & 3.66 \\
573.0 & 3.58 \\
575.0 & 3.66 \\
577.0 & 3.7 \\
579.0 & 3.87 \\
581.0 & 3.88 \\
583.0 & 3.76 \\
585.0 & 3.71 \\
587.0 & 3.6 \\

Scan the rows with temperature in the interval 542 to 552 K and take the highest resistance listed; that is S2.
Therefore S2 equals 3.68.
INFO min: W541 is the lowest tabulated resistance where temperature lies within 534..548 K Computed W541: 3.57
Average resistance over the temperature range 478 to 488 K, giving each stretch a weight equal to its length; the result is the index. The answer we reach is 3.57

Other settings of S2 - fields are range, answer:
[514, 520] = 3.4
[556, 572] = 3.78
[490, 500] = 3.52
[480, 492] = 3.67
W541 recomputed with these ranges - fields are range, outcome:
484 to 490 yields 3.58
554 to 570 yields 3.38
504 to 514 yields 3.35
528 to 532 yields 3.46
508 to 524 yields 3.27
